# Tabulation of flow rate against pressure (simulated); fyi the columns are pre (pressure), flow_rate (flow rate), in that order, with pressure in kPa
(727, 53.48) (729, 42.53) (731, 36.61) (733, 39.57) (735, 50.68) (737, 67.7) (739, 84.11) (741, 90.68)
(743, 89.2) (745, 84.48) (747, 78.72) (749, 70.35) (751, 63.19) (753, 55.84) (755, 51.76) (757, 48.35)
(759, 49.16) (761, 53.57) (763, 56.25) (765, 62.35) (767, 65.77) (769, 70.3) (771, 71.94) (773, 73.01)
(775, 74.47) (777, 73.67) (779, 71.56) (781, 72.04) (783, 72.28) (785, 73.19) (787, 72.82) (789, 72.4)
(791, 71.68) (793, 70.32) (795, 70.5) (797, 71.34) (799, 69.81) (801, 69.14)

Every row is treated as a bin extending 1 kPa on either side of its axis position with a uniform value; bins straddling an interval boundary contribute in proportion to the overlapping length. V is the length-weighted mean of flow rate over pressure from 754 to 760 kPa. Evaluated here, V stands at 49.8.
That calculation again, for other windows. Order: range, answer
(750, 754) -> 59.5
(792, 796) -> 70.4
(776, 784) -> 72.4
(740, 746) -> 88.1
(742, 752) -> 77.2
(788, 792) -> 72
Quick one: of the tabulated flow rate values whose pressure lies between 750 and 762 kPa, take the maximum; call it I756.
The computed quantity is 63.19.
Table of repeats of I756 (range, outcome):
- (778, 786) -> 73.19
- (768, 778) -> 74.47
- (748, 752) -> 70.35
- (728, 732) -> 42.53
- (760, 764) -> 56.25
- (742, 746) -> 89.2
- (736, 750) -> 90.68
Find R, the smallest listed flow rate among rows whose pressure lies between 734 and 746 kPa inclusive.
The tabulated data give 50.68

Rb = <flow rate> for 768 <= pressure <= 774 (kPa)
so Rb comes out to 71.8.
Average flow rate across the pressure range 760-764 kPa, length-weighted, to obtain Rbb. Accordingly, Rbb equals 54.9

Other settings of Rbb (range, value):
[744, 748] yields 81.6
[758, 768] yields 57.4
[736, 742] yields 80.8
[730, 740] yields 55.7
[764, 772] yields 67.6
